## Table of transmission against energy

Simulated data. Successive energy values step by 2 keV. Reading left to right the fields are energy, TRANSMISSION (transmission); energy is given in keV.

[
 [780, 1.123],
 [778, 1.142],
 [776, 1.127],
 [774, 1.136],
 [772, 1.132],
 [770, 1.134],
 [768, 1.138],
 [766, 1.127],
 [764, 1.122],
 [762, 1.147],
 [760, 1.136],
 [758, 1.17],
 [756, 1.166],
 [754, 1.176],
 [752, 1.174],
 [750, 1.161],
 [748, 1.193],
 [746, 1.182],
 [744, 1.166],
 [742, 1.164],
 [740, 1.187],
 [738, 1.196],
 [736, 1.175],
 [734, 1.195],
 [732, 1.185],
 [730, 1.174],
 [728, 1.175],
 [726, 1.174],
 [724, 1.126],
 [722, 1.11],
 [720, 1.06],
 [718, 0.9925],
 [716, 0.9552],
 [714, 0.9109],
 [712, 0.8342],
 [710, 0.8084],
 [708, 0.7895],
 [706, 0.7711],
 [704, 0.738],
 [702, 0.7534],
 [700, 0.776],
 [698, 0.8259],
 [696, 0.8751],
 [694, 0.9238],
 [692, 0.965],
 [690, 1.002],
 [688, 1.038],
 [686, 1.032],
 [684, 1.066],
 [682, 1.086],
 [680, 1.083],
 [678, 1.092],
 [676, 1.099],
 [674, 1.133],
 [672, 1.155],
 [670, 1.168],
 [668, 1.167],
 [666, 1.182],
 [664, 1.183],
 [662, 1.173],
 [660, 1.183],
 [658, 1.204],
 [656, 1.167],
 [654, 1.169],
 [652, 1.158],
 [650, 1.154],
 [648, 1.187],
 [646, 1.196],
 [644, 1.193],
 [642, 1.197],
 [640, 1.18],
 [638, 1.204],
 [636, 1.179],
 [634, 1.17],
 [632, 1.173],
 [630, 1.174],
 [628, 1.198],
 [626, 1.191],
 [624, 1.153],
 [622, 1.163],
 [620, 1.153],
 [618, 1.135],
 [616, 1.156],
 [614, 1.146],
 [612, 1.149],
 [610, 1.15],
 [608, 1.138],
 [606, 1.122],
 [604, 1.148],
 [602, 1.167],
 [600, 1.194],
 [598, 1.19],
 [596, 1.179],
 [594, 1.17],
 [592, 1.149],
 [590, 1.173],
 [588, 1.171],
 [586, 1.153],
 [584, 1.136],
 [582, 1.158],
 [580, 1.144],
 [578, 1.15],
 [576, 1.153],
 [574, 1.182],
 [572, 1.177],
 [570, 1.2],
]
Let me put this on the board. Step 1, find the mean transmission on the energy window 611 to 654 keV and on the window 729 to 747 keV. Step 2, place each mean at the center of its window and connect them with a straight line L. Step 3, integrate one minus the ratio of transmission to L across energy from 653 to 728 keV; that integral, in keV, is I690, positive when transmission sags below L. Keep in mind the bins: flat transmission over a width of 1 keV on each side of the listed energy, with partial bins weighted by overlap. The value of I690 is 9.8 keV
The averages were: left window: 1.17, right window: 1.18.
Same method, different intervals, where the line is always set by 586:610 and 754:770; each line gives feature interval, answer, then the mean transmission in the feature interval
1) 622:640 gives -0.3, 1.18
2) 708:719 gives 2.5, 0.89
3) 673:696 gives 2.3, 1.04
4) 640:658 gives -0.3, 1.18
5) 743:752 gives -0.2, 1.18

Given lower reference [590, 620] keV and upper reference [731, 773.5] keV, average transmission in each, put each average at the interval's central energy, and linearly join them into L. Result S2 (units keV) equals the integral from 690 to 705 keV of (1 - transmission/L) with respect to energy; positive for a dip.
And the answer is 4.0 keV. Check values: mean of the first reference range 1.16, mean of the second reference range 1.16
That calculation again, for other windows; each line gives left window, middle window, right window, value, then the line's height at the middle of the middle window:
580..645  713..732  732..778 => 1.31 keV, 1.16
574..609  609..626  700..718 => -1.06 keV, 1.09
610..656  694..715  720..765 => 6.35 keV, 1.17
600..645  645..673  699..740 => -1.81 keV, 1.1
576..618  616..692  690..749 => -4.00 keV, 1.09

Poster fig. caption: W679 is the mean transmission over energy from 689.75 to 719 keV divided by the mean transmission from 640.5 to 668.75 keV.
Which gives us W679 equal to 0.73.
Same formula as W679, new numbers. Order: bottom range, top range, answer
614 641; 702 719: 0.72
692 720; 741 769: 1.36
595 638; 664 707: 0.86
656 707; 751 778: 1.11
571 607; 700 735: 0.84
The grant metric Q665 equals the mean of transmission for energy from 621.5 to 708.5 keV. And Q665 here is 1.08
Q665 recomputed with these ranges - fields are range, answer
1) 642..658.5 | 1.18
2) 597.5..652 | 1.17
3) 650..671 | 1.17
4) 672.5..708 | 0.955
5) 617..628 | 1.16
